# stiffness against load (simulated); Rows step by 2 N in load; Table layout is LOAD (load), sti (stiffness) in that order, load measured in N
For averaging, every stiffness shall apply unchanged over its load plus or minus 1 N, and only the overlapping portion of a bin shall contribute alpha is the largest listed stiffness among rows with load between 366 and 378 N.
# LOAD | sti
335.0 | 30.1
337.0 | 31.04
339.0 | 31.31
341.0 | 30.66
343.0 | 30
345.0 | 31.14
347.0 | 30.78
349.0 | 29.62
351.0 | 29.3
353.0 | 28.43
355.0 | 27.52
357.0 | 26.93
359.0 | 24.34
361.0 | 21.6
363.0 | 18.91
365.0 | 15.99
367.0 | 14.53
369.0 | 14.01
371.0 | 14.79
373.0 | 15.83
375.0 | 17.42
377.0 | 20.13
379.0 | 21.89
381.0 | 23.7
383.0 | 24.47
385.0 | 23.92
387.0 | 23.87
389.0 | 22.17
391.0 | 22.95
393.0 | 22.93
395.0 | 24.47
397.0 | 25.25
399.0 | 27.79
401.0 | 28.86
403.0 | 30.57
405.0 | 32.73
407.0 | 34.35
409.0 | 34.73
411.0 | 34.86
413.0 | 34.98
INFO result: 20.13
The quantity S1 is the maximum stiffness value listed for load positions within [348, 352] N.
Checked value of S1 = 29.62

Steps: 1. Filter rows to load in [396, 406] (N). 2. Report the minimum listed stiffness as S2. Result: 25.25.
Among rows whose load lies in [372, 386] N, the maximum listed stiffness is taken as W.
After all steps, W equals 24.47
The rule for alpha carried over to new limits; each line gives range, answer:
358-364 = 24.34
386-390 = 23.87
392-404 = 30.57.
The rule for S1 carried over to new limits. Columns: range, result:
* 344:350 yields 31.14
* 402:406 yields 32.73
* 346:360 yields 30.78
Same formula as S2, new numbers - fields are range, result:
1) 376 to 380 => 20.13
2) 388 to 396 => 22.17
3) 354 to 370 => 14.01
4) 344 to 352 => 29.3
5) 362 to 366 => 15.99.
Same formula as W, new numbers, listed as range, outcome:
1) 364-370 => 15.99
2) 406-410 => 34.73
